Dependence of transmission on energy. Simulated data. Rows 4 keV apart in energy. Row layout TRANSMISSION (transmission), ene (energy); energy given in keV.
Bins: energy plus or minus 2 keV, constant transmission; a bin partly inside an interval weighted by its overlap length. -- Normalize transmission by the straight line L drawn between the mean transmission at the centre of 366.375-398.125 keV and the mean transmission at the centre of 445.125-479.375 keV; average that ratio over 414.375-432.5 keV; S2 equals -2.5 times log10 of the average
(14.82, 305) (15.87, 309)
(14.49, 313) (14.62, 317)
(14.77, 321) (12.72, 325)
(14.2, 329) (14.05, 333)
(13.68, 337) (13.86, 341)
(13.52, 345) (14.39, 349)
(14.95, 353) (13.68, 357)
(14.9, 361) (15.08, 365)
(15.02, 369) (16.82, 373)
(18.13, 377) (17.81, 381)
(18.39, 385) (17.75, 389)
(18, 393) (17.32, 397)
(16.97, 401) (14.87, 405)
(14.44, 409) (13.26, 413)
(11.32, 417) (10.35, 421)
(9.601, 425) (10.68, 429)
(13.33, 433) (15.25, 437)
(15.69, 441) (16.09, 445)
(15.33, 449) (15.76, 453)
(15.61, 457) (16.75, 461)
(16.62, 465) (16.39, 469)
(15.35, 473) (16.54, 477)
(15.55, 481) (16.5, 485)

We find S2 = 0.47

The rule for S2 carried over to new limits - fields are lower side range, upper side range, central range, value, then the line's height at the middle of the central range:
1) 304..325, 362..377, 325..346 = 0.105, 15.2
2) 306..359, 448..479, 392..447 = 0.105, 15.4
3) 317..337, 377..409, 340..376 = 0.049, 15.5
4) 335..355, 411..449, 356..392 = -0.204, 13.7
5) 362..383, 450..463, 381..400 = -0.091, 16.4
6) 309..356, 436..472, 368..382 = -0.152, 14.8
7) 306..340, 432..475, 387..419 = -0.024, 15.2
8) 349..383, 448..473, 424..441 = 0.241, 15.9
